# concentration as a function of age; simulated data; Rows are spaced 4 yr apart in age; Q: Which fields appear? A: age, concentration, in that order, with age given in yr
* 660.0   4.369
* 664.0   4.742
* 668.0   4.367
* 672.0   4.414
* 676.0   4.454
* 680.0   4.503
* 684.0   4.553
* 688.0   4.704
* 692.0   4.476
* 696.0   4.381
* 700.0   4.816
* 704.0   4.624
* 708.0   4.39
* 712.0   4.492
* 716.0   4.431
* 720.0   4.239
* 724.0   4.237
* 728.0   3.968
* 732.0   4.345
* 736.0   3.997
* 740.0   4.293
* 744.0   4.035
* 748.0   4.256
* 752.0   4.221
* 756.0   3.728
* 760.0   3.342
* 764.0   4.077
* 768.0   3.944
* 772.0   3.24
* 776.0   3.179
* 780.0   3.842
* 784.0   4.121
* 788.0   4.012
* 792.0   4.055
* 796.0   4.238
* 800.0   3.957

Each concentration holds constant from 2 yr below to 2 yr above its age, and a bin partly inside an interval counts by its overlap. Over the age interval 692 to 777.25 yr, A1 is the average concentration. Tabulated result 4.12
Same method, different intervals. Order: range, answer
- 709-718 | 4.45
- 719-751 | 4.17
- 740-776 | 3.84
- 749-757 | 4.04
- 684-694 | 4.58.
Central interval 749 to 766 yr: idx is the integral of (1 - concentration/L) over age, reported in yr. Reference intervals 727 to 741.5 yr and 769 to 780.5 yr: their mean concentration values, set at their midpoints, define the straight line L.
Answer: -0.6 yr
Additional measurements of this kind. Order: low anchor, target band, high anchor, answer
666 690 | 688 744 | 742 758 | -1.2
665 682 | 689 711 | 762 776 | -1.6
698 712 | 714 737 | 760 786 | 0.6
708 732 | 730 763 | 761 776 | -0.7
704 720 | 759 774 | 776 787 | 1.1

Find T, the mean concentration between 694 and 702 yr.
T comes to 4.6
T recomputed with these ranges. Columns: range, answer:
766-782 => 3.55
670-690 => 4.53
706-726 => 4.36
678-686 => 4.53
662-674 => 4.51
